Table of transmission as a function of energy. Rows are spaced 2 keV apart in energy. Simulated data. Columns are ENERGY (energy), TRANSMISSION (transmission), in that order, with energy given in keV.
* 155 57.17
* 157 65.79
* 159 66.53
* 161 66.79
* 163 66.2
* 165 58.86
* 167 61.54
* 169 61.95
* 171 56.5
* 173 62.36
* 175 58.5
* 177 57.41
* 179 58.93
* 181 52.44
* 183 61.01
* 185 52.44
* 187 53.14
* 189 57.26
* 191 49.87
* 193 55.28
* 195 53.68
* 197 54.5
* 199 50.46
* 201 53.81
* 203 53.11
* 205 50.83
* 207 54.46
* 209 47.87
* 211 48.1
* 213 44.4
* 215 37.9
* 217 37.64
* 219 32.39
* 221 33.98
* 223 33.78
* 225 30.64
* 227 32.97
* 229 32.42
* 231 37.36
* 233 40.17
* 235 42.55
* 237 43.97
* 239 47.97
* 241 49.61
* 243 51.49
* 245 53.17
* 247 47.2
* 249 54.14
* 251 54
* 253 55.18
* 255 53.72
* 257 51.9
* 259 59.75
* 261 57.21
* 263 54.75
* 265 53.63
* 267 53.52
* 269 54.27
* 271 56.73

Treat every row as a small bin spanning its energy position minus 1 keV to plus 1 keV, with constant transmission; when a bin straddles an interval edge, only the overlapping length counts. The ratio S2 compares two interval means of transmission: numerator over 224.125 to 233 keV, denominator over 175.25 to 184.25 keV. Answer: 0.6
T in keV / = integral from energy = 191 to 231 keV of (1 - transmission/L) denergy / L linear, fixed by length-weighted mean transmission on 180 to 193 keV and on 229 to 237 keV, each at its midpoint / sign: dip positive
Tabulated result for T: 2.5 keV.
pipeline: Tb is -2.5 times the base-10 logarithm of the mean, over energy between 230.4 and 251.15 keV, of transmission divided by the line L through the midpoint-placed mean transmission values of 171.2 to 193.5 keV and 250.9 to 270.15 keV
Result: 0.17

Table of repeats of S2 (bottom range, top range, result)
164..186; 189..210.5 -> 0.90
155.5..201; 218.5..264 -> 0.79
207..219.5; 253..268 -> 1.28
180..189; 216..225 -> 0.62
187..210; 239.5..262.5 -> 1.01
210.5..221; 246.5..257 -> 1.36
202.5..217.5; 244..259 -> 1.14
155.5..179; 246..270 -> 0.88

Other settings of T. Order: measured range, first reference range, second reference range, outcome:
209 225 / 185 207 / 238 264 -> 4.4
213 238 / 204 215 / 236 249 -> 6.2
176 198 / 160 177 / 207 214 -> 0.1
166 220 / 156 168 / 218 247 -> 1.4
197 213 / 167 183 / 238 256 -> 1.4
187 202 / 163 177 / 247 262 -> 1.3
